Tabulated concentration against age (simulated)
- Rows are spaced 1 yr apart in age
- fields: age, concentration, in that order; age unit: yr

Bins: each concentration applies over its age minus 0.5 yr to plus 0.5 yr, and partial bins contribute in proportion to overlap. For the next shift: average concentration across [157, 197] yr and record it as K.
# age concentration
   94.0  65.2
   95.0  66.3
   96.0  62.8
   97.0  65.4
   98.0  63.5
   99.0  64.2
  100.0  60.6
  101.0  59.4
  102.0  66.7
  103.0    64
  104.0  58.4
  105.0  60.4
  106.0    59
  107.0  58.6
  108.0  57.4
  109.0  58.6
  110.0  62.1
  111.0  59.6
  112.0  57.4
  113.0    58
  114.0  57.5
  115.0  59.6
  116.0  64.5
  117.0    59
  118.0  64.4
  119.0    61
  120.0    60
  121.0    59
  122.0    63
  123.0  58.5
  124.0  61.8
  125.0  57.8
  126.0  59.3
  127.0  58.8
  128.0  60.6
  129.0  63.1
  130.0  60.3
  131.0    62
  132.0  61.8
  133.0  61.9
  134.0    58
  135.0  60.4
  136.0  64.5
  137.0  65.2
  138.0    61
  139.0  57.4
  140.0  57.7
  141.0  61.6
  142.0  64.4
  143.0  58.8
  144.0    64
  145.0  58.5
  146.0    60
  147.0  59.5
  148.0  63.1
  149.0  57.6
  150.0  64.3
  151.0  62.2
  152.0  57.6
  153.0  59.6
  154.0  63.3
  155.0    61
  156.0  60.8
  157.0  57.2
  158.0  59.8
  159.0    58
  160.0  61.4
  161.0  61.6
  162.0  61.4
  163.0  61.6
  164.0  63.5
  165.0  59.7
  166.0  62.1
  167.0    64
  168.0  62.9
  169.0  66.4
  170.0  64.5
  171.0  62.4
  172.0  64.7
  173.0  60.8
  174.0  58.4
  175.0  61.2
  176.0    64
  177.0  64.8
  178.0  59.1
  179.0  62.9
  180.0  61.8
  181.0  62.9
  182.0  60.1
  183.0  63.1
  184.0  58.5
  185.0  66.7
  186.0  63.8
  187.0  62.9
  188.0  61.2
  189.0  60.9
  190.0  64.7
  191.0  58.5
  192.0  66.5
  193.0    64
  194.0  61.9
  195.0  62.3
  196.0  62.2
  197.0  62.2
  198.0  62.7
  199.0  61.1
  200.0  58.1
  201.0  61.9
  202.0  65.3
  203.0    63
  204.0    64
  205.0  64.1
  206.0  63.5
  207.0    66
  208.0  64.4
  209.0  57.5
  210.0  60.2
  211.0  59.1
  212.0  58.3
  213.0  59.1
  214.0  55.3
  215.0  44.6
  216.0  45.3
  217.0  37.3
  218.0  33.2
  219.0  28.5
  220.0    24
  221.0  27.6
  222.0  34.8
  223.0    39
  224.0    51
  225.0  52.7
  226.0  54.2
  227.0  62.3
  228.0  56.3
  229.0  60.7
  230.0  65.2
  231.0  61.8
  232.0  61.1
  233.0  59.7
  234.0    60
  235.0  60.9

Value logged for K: 62.2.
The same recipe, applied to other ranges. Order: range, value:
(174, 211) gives 62.3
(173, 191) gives 62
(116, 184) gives 61.2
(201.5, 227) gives 51.1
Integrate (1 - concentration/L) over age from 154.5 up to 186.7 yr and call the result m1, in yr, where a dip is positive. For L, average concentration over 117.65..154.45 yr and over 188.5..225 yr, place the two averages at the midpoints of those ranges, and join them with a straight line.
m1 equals -2.3 yr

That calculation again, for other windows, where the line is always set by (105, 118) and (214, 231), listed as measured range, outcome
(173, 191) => -4.0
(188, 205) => -4.7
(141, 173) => -4.6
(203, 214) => -3.3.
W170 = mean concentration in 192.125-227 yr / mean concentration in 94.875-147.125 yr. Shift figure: 0.89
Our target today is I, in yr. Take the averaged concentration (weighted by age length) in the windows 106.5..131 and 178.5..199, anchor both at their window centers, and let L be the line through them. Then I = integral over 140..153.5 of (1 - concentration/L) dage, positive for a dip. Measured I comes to 0.1 yr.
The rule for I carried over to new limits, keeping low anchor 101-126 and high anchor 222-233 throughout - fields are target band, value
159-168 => -0.6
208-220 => 1.6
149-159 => -0.3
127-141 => -0.4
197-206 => -0.9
